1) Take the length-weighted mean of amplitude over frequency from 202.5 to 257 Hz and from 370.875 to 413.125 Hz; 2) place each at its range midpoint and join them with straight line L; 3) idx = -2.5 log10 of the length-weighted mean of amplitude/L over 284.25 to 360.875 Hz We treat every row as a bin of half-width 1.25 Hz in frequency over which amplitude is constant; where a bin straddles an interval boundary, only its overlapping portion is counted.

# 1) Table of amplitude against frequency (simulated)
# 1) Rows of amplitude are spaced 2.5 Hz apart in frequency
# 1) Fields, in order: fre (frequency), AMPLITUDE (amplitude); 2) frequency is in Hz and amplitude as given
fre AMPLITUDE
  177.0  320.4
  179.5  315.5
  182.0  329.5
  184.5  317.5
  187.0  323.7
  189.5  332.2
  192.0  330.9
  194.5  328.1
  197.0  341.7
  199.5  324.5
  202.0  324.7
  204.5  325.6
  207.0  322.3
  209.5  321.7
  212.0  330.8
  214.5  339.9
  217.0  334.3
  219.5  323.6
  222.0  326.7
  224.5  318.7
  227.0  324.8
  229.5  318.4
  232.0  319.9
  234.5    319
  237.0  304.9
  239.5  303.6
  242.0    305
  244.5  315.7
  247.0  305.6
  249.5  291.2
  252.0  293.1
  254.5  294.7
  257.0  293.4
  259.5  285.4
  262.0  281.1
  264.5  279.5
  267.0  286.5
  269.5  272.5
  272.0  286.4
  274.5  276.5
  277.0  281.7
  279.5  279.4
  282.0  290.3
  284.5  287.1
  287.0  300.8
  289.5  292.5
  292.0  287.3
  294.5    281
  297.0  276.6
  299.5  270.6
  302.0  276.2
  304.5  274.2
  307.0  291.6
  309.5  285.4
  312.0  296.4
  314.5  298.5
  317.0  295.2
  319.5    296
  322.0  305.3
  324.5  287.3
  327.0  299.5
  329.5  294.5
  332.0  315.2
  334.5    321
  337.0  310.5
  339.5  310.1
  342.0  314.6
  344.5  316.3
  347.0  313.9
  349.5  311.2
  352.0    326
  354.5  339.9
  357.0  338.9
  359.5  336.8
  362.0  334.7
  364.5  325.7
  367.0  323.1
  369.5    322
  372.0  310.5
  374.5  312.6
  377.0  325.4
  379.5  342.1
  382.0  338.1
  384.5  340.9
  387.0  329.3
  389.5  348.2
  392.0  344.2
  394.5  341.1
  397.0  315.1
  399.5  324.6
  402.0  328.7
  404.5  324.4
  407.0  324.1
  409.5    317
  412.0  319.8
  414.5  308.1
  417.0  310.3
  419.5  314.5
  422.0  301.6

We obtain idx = 0.07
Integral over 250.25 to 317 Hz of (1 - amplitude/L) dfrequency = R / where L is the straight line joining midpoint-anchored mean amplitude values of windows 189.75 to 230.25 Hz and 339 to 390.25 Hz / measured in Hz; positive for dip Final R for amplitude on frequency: 8.5 Hz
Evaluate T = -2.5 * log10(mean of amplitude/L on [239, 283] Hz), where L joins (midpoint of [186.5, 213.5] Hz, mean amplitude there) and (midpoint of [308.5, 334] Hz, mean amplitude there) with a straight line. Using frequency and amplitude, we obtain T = 0.08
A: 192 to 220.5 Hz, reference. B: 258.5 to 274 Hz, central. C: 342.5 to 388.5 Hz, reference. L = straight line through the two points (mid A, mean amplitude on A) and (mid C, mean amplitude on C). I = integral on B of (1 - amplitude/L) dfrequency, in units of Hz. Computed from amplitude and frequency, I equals 2.2 Hz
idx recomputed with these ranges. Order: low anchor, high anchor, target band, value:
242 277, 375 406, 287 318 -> 0.07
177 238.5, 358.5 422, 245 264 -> 0.11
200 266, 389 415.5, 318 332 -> 0.08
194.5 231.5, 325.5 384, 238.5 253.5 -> 0.08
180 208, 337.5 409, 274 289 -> 0.14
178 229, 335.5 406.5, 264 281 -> 0.17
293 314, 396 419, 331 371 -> -0.08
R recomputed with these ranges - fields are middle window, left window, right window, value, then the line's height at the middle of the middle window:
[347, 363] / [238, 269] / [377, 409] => -0.4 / 322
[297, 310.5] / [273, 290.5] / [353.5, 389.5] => 0.8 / 298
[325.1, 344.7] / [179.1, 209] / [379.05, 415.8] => 1.2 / 329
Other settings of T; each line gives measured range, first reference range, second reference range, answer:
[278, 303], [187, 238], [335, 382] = 0.14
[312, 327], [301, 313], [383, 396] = -0.01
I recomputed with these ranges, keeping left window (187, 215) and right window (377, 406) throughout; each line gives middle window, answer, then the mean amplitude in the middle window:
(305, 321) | 1.9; 293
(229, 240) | 0.5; 313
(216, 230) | 0.2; 325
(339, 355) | 0.7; 318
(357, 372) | 0.2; 328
